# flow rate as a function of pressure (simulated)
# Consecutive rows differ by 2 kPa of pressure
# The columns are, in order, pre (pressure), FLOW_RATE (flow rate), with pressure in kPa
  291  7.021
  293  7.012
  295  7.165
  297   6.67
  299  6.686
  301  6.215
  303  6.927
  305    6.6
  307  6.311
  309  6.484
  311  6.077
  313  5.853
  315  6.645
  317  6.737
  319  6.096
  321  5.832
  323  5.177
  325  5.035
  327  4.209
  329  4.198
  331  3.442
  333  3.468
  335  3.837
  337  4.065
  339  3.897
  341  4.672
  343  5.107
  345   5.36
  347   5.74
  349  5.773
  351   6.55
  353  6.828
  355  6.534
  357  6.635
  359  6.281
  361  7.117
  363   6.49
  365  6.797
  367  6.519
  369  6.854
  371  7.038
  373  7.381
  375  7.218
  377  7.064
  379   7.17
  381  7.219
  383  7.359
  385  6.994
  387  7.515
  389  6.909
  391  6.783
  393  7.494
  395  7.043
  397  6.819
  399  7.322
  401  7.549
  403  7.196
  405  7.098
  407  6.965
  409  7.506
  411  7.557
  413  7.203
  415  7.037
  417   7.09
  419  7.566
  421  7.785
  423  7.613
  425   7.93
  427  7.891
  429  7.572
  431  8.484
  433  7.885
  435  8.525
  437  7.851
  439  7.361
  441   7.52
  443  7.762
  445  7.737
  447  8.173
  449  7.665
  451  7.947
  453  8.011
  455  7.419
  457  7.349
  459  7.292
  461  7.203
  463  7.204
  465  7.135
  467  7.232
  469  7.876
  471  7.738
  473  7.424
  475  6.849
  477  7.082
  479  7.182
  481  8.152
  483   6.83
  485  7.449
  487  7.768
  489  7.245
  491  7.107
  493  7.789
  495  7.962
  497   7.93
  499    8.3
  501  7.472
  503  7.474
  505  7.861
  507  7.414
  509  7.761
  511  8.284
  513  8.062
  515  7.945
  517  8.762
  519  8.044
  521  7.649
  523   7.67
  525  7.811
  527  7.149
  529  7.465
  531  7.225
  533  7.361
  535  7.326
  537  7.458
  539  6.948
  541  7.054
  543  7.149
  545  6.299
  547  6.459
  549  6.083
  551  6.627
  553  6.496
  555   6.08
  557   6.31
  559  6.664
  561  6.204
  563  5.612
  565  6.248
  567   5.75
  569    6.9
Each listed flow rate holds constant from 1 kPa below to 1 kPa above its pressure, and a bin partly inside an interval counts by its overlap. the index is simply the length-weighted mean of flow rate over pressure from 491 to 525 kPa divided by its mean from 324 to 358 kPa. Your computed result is 1.57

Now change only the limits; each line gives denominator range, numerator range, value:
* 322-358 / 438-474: 1.50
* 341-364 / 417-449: 1.27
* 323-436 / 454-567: 1.11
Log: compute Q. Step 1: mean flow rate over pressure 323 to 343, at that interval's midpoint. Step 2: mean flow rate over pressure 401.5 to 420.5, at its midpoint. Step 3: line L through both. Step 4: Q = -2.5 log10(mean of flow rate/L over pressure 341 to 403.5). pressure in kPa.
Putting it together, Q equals -0.18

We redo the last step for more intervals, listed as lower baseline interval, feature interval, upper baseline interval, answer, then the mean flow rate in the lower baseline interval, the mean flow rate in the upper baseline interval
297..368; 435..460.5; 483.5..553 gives -0.134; 5.73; 7.46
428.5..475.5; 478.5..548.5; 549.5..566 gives -0.104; 7.64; 6.27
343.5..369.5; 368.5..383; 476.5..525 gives -0.094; 6.39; 7.72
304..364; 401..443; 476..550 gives -0.166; 5.57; 7.49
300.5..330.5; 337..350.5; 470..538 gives 0.204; 5.85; 7.62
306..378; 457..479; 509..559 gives -0.085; 5.81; 7.24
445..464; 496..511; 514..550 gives -0.051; 7.59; 7.33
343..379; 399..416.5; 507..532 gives -0.050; 6.57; 7.8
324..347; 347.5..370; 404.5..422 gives -0.244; 4.36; 7.32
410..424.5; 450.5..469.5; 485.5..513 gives 0.020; 7.43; 7.73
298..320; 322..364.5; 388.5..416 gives 0.262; 6.42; 7.18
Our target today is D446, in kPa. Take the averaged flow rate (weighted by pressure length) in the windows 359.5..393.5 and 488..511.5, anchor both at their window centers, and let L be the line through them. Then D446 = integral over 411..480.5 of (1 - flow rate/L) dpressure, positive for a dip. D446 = -1.6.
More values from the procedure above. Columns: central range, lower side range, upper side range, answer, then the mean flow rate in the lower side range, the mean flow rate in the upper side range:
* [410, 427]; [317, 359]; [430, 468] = -1.23 kPa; 5.19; 7.67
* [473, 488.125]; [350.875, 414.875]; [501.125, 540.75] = 0.28 kPa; 7.04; 7.65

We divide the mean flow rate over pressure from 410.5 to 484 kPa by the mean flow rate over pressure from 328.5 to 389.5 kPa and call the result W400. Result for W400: 1.25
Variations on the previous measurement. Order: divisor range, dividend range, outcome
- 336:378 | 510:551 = 1.19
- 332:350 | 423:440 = 1.70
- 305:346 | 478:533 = 1.49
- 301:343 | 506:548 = 1.41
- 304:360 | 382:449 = 1.37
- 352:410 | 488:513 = 1.10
